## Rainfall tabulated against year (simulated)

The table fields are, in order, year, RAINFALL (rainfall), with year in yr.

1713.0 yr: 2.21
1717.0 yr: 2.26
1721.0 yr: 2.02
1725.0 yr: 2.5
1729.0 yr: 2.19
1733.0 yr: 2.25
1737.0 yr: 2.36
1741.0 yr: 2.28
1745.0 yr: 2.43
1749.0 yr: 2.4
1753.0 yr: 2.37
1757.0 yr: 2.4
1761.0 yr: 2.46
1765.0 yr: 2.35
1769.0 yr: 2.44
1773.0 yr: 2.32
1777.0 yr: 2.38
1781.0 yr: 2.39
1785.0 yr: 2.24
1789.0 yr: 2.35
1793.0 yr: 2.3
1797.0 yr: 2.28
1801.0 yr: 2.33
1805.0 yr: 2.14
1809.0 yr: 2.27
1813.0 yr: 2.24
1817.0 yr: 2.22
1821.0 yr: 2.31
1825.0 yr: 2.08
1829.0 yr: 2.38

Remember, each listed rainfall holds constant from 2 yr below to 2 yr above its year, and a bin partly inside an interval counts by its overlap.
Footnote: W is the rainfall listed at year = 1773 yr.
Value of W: 2.32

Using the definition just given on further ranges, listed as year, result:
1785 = 2.24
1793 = 2.3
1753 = 2.37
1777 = 2.38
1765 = 2.35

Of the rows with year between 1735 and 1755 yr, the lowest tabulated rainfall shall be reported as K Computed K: 2.28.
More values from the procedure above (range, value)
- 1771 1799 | 2.24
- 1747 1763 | 2.37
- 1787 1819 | 2.14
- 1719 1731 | 2.02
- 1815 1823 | 2.22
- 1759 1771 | 2.35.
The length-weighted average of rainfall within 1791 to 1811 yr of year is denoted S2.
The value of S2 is 2.26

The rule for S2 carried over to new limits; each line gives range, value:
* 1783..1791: 2.29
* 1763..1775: 2.37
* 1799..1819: 2.24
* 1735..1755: 2.37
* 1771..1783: 2.36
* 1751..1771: 2.4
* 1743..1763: 2.41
